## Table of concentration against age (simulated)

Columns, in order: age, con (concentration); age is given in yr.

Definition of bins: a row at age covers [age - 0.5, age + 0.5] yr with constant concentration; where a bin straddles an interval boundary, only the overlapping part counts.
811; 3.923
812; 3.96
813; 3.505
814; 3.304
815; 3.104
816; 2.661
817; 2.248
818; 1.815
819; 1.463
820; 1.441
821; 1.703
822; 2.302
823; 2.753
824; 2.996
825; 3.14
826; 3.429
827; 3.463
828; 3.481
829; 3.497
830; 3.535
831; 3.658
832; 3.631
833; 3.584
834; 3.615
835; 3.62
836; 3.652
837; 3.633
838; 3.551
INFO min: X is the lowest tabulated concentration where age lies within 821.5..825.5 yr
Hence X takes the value 2.302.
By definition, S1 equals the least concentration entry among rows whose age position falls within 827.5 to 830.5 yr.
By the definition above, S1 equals 3.481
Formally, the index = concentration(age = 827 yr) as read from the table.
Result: 3.463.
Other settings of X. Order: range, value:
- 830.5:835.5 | 3.584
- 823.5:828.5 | 2.996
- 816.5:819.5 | 1.463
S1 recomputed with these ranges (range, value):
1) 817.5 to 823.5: 1.441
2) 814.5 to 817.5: 2.248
